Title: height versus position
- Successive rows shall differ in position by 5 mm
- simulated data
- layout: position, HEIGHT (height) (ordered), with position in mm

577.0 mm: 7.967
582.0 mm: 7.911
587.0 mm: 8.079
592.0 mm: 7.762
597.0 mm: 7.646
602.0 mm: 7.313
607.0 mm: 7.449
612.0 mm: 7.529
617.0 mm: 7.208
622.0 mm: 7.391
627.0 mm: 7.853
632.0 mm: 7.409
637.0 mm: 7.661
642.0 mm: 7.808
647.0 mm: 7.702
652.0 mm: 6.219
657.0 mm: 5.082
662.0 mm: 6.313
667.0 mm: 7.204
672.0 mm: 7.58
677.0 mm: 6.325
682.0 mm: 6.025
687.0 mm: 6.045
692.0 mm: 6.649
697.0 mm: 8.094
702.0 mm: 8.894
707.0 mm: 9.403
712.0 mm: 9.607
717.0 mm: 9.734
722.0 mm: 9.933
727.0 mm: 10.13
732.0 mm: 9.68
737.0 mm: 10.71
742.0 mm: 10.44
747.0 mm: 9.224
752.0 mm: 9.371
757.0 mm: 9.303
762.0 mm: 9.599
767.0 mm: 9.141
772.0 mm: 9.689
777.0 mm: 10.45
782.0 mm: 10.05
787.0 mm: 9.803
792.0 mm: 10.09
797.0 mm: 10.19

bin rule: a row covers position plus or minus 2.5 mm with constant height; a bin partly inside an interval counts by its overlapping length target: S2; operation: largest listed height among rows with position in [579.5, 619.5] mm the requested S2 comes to 8.079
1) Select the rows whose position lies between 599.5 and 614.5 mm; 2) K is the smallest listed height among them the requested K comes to 7.313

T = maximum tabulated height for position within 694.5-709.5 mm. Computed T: 9.403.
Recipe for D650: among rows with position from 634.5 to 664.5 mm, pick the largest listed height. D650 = 7.808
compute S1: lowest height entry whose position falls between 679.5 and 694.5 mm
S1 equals 6.025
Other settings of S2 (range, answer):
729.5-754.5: 10.71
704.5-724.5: 9.933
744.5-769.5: 9.599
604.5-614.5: 7.529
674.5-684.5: 6.325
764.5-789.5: 10.45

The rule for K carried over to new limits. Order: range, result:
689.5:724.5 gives 6.649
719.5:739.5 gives 9.68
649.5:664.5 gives 5.082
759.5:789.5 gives 9.141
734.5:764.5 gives 9.224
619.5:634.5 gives 7.391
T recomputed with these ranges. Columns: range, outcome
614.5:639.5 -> 7.853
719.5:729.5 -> 10.13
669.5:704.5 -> 8.894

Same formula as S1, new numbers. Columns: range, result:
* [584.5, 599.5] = 7.646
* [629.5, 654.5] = 6.219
